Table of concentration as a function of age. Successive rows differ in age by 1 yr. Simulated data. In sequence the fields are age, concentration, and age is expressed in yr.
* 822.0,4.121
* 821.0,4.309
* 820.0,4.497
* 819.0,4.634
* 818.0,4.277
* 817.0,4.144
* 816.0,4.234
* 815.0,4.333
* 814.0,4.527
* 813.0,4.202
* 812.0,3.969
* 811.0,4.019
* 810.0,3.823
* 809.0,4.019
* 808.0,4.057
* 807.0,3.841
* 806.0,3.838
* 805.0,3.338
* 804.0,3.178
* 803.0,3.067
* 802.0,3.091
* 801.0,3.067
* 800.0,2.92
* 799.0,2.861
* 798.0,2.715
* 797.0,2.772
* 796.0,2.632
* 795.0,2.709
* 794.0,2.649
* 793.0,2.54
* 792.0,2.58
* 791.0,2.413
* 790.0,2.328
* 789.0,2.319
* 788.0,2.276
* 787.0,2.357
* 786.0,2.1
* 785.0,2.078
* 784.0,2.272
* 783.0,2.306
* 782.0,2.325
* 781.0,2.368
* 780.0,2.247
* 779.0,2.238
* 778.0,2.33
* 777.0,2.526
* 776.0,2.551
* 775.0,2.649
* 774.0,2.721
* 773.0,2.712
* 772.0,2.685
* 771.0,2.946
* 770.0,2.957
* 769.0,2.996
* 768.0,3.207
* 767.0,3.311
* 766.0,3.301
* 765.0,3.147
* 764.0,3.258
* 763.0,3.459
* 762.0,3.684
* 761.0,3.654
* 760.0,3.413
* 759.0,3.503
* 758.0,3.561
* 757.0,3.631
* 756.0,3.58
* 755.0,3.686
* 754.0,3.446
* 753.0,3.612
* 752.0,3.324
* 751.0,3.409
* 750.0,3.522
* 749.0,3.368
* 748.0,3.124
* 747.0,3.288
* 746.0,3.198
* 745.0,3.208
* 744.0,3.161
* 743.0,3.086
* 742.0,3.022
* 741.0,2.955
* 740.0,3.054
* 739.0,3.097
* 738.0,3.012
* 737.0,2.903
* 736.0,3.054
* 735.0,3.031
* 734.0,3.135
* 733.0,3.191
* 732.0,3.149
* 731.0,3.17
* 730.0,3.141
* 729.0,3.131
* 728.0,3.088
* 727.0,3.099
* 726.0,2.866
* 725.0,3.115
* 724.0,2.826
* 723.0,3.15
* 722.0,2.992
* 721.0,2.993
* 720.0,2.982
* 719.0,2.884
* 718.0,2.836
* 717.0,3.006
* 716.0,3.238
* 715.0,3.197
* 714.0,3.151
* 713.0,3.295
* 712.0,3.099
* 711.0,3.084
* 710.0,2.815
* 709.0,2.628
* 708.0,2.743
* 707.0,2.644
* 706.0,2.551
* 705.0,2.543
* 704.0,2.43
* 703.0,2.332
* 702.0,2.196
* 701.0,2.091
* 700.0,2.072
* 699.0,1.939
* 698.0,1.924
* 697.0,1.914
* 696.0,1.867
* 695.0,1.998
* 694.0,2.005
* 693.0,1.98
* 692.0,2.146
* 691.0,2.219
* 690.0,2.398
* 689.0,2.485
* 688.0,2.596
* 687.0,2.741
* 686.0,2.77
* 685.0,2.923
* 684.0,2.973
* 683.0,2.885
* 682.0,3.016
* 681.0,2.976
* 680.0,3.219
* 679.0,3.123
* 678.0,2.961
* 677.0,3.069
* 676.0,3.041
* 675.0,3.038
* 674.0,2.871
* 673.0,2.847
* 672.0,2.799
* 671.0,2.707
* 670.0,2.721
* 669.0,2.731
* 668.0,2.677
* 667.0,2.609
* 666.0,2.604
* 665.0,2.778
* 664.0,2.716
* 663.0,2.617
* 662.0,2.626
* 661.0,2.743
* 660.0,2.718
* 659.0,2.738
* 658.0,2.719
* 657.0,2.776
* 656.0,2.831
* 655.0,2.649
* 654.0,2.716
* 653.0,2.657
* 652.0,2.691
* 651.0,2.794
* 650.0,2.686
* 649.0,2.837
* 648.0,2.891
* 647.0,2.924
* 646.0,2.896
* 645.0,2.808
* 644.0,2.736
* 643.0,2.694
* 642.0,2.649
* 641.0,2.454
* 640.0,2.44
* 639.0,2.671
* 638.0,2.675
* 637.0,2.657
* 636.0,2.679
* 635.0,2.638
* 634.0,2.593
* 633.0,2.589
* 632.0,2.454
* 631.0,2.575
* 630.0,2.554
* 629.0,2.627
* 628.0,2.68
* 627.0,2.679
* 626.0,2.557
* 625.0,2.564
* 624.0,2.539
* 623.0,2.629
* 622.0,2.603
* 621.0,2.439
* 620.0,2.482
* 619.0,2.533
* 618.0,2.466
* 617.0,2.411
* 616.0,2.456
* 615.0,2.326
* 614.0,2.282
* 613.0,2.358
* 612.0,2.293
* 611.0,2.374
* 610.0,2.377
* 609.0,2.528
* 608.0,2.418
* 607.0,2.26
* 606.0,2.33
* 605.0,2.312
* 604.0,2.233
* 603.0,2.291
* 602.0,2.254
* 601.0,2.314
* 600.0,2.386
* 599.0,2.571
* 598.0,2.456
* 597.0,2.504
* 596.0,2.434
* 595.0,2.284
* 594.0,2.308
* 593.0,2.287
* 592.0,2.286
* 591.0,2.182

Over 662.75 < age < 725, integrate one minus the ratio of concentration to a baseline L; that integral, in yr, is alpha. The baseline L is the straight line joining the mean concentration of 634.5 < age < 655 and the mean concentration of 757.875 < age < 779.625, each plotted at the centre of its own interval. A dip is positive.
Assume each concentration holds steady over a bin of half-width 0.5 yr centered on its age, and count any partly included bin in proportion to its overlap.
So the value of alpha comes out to 3.1 yr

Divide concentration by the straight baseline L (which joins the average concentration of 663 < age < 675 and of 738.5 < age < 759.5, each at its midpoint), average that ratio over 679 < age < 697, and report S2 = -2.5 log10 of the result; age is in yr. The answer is 0.134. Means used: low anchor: 2.74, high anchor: 3.33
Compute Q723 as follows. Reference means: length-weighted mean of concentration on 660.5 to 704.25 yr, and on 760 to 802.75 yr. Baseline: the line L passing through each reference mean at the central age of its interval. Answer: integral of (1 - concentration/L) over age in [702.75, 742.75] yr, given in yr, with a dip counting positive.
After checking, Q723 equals -5.0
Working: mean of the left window 2.58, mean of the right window 2.73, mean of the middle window 2.97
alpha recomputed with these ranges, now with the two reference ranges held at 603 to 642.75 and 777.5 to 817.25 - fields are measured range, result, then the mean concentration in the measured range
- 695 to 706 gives 2.4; 2.14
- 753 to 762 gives -2.1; 3.57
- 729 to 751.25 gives -2.3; 3.15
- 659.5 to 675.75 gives -0.7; 2.74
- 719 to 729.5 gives -0.8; 3.02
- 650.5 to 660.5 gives -0.5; 2.73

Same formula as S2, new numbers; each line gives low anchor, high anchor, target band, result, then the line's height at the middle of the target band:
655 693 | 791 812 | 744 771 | -0.11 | 3.04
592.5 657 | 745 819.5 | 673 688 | -0.08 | 2.76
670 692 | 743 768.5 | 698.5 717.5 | 0.13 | 3.03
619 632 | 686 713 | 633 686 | -0.12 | 2.49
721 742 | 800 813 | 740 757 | -0.04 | 3.18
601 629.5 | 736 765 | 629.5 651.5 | -0.03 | 2.6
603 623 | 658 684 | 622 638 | -0.03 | 2.53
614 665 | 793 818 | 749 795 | 0.15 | 3.32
